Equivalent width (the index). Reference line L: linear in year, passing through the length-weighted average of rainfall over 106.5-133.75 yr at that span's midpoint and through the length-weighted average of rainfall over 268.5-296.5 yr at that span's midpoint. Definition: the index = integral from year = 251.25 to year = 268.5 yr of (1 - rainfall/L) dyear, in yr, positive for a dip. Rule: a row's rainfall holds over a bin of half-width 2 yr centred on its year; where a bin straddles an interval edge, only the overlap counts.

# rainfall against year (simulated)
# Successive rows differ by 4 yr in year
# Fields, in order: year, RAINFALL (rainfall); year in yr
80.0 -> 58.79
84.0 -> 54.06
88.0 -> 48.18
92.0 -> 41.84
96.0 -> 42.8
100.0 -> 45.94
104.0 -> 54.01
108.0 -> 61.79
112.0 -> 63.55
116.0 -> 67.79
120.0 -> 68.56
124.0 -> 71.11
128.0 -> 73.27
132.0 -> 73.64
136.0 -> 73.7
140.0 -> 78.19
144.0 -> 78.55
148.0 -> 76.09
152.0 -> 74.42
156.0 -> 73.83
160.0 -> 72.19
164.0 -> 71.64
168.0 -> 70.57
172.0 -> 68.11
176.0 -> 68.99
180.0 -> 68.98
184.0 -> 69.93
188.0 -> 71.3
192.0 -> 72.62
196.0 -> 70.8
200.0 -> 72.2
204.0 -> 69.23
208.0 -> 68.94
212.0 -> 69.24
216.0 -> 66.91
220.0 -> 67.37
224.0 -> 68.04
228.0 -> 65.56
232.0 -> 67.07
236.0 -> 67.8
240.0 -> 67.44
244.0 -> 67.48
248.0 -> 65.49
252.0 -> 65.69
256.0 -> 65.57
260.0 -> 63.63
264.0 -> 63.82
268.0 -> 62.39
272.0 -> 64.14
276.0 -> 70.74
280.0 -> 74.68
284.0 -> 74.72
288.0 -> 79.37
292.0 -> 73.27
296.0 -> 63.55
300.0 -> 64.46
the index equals 1.6 yr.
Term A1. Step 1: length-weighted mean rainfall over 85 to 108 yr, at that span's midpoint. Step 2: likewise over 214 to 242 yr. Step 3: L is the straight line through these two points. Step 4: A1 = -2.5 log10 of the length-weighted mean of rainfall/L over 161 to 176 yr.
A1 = -0.19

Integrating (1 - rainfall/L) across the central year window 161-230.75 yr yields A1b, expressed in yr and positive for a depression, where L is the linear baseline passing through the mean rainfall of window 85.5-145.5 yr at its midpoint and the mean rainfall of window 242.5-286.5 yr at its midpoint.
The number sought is -4.6 yr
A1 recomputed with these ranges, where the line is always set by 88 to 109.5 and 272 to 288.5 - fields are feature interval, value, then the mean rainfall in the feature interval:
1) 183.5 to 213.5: -0.137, 70.6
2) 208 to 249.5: -0.018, 67.3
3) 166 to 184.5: -0.172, 69.3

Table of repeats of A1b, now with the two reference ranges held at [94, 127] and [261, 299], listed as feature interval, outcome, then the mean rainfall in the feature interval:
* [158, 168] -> -1.4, 71.6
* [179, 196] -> -1.8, 70.8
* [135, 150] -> -3.7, 76.8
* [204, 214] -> -0.6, 69.1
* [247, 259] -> 0.4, 65.4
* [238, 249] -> 0.1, 66.9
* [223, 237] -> -0.1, 67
